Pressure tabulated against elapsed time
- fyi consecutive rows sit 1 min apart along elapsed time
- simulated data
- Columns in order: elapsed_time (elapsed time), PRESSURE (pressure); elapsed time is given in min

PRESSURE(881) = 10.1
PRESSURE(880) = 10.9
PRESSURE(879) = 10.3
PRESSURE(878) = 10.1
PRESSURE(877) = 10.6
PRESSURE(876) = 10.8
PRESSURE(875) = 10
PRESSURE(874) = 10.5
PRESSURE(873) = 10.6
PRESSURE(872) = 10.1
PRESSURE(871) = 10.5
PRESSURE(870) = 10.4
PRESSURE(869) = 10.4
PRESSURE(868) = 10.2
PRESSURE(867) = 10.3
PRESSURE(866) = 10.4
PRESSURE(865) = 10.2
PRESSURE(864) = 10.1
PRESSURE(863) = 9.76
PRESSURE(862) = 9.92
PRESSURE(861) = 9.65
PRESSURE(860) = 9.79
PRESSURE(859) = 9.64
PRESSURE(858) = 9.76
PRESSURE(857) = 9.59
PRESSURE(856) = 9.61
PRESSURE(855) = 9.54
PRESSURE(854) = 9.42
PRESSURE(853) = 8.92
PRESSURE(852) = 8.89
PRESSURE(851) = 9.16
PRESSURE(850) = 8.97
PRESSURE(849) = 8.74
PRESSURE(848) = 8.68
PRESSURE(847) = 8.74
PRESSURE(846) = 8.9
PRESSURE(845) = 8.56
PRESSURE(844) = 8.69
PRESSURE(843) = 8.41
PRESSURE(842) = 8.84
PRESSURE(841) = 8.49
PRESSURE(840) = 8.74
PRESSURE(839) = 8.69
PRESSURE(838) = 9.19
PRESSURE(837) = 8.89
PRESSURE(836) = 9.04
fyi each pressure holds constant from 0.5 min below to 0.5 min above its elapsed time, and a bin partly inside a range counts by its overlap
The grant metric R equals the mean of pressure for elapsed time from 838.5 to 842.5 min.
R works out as 8.69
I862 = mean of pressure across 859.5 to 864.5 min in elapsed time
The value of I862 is 9.84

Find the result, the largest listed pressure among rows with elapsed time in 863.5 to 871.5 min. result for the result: 10.5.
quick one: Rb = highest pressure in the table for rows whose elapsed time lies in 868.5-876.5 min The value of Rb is 10.8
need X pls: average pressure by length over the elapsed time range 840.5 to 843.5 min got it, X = 8.58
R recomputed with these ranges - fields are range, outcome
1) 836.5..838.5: 9.04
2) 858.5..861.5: 9.69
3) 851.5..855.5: 9.19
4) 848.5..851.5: 8.96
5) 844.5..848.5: 8.72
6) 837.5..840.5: 8.87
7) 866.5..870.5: 10.3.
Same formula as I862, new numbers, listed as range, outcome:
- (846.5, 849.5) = 8.72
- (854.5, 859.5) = 9.63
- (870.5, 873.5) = 10.4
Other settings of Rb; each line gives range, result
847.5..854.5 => 9.42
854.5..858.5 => 9.76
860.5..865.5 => 10.2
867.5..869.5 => 10.4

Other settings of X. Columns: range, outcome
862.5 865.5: 10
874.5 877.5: 10.5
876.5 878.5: 10.3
